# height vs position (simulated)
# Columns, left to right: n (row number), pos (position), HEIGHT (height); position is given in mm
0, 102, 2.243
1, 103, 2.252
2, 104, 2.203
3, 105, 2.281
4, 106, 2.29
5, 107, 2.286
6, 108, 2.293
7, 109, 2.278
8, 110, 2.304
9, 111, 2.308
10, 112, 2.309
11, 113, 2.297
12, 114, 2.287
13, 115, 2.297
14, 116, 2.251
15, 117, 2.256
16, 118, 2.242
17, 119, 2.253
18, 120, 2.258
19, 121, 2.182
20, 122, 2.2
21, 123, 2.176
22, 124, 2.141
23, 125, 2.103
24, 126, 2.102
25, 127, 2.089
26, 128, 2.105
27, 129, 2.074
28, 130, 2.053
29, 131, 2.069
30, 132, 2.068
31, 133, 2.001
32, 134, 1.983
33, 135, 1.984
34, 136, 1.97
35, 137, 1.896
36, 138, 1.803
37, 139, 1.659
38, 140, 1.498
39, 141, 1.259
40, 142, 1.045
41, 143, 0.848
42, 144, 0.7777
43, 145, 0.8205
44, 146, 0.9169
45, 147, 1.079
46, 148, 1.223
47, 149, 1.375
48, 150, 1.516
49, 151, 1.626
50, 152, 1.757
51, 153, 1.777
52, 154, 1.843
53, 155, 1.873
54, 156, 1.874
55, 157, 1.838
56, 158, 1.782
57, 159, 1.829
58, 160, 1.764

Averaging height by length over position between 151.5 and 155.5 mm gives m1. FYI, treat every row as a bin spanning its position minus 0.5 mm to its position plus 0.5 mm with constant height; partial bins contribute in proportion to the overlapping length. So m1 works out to 1.81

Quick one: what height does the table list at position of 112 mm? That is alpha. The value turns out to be 2.309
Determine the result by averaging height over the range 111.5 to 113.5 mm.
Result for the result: 2.3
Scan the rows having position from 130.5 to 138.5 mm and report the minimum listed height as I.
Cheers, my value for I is 1.803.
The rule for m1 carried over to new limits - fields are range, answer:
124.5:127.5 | 2.1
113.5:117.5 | 2.27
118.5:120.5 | 2.26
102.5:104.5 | 2.23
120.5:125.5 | 2.16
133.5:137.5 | 1.96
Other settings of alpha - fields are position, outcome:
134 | 1.983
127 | 2.089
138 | 1.803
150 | 1.516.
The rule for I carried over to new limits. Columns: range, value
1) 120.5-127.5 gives 2.089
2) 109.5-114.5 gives 2.287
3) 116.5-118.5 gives 2.242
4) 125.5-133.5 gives 2.001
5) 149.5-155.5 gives 1.516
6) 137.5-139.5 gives 1.659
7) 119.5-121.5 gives 2.182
